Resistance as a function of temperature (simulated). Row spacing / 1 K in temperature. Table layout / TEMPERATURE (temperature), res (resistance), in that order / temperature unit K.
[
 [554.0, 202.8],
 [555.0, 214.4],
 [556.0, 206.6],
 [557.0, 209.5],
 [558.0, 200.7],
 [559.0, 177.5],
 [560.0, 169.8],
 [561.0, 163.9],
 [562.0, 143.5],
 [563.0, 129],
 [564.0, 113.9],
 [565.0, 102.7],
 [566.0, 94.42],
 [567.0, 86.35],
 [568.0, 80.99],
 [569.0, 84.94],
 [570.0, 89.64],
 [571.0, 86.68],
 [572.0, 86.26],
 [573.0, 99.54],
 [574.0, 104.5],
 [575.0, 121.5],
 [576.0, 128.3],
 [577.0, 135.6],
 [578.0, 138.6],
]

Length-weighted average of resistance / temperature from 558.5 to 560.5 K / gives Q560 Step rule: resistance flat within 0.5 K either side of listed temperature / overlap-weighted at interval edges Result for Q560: 174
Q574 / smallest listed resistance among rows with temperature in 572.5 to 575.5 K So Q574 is 99.54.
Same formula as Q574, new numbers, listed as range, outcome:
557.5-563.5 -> 129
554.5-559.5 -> 177.5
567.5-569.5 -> 80.99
